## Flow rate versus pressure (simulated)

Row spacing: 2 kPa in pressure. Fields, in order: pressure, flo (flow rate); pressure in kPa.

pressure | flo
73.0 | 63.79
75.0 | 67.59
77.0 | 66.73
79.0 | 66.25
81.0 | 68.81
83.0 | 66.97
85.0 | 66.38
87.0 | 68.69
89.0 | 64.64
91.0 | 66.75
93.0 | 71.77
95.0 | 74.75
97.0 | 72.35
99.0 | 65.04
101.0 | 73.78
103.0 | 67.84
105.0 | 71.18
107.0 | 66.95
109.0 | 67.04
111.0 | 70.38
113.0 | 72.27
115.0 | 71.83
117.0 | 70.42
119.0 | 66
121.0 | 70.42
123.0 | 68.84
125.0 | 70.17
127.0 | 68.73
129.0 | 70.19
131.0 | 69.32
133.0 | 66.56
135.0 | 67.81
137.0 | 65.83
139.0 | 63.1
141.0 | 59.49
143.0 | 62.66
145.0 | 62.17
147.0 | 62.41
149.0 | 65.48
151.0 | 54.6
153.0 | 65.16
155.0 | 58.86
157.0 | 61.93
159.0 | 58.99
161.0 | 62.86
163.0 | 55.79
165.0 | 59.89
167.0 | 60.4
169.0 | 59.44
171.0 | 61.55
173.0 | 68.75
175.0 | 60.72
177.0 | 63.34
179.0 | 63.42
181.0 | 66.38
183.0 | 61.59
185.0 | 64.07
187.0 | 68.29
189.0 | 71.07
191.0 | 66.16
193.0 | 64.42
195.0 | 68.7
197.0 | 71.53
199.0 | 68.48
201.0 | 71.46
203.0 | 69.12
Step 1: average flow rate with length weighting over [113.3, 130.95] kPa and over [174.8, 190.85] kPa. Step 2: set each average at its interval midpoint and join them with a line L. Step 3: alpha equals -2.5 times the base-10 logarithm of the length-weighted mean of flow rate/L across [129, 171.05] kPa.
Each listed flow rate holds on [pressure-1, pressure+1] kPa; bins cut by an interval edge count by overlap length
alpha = 0.09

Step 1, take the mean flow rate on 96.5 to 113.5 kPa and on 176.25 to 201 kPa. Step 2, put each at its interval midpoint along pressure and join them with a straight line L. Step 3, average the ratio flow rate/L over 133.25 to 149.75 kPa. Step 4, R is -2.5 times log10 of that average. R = 0.07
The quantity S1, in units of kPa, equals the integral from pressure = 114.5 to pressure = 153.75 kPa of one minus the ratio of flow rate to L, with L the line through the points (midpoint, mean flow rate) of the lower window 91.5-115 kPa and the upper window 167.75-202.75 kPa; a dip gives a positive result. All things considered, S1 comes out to 1.52 kPa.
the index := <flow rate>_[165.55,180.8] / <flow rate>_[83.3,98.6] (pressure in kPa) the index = 0.9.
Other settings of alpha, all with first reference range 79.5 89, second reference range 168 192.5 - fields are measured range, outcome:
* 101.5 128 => -0.05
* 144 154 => 0.06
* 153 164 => 0.09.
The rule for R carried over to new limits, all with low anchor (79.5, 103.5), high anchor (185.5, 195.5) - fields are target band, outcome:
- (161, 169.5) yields 0.15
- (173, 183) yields 0.06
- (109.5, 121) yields -0.02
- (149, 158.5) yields 0.12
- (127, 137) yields 0.00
